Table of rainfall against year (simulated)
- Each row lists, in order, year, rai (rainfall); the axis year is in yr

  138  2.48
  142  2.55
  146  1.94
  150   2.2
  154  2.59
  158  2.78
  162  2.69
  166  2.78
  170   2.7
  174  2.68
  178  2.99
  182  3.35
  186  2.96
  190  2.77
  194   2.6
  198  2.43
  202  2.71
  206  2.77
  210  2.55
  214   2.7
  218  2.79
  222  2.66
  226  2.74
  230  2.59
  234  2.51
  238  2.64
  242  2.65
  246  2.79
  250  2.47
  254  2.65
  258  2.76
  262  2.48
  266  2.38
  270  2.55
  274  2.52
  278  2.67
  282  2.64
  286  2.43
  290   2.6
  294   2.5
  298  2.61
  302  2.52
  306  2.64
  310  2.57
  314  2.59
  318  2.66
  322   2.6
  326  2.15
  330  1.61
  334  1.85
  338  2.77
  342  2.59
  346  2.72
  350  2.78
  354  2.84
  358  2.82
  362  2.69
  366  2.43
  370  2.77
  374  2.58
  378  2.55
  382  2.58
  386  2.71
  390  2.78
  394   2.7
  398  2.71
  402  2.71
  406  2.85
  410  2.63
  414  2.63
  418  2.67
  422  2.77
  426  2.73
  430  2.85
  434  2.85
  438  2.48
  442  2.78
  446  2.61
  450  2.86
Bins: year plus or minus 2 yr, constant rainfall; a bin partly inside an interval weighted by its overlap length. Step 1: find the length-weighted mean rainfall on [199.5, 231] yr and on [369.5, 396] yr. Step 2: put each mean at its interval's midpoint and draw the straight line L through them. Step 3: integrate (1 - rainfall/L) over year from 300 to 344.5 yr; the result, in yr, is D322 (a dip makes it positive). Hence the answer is 4.2 yr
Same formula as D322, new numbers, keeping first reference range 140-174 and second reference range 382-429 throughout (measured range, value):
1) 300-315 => 0.4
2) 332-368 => 0.9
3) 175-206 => -3.1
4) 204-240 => -1.1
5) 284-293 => 0.4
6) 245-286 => 0.6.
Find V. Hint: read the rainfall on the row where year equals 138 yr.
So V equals 2.48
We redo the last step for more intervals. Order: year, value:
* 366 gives 2.43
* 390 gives 2.78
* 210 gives 2.55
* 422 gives 2.77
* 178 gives 2.99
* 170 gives 2.7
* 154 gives 2.59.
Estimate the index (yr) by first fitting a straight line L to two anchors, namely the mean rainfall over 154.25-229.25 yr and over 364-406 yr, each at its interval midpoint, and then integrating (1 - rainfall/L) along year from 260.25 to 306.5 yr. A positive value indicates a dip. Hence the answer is 2.8 yr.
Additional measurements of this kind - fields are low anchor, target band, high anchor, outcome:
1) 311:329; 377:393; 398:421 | -0.2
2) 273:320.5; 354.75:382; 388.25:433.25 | 0.3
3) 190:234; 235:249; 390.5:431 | 0.0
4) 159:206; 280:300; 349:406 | 1.3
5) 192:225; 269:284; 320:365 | -0.2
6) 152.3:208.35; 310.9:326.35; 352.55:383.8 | 0.8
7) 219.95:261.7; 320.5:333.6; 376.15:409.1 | 3.0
